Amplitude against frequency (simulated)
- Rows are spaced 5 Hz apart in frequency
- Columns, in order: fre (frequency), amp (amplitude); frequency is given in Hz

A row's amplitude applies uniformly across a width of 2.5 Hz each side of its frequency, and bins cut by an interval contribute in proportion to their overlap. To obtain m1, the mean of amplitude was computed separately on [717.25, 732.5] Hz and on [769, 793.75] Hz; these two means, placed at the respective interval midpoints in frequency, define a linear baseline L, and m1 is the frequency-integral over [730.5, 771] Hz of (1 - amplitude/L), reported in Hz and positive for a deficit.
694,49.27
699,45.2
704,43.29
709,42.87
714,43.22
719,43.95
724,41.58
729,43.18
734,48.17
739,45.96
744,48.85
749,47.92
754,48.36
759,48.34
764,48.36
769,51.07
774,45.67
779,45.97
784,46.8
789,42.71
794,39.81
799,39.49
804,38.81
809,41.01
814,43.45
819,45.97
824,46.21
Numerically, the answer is -3.7 Hz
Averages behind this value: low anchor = 43.2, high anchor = 45.4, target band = 48.2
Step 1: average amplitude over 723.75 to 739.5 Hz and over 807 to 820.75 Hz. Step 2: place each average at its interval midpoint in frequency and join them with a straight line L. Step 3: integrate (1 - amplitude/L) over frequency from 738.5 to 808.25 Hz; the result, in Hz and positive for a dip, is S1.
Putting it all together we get -1.9 Hz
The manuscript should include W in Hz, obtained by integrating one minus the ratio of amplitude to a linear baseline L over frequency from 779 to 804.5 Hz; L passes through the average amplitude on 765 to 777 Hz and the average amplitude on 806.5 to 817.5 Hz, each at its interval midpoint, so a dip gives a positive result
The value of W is 1.8 Hz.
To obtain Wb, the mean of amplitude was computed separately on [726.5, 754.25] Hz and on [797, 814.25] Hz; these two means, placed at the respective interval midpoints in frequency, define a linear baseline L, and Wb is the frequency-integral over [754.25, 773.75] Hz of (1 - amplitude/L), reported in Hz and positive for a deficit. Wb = -1.82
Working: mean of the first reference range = 47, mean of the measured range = 48.7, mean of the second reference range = 40.4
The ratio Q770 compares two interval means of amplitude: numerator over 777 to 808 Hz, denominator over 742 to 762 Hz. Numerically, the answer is 0.9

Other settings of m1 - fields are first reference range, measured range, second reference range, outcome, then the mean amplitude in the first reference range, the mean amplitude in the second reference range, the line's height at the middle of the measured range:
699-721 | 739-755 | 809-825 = -1.5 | 43.5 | 44.5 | 43.9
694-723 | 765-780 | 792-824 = -1.8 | 44.1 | 41.8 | 42.6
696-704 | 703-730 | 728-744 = 1.5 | 44.9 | 46.5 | 45.6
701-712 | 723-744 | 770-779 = -0.4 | 43.2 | 46.7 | 44.6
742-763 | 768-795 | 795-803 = -1.6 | 48.4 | 39.4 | 42.8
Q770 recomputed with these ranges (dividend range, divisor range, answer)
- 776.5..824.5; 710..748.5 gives 0.95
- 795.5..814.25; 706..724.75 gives 0.94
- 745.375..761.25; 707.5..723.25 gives 1.12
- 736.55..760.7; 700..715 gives 1.11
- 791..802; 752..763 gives 0.82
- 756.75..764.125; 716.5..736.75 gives 1.09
